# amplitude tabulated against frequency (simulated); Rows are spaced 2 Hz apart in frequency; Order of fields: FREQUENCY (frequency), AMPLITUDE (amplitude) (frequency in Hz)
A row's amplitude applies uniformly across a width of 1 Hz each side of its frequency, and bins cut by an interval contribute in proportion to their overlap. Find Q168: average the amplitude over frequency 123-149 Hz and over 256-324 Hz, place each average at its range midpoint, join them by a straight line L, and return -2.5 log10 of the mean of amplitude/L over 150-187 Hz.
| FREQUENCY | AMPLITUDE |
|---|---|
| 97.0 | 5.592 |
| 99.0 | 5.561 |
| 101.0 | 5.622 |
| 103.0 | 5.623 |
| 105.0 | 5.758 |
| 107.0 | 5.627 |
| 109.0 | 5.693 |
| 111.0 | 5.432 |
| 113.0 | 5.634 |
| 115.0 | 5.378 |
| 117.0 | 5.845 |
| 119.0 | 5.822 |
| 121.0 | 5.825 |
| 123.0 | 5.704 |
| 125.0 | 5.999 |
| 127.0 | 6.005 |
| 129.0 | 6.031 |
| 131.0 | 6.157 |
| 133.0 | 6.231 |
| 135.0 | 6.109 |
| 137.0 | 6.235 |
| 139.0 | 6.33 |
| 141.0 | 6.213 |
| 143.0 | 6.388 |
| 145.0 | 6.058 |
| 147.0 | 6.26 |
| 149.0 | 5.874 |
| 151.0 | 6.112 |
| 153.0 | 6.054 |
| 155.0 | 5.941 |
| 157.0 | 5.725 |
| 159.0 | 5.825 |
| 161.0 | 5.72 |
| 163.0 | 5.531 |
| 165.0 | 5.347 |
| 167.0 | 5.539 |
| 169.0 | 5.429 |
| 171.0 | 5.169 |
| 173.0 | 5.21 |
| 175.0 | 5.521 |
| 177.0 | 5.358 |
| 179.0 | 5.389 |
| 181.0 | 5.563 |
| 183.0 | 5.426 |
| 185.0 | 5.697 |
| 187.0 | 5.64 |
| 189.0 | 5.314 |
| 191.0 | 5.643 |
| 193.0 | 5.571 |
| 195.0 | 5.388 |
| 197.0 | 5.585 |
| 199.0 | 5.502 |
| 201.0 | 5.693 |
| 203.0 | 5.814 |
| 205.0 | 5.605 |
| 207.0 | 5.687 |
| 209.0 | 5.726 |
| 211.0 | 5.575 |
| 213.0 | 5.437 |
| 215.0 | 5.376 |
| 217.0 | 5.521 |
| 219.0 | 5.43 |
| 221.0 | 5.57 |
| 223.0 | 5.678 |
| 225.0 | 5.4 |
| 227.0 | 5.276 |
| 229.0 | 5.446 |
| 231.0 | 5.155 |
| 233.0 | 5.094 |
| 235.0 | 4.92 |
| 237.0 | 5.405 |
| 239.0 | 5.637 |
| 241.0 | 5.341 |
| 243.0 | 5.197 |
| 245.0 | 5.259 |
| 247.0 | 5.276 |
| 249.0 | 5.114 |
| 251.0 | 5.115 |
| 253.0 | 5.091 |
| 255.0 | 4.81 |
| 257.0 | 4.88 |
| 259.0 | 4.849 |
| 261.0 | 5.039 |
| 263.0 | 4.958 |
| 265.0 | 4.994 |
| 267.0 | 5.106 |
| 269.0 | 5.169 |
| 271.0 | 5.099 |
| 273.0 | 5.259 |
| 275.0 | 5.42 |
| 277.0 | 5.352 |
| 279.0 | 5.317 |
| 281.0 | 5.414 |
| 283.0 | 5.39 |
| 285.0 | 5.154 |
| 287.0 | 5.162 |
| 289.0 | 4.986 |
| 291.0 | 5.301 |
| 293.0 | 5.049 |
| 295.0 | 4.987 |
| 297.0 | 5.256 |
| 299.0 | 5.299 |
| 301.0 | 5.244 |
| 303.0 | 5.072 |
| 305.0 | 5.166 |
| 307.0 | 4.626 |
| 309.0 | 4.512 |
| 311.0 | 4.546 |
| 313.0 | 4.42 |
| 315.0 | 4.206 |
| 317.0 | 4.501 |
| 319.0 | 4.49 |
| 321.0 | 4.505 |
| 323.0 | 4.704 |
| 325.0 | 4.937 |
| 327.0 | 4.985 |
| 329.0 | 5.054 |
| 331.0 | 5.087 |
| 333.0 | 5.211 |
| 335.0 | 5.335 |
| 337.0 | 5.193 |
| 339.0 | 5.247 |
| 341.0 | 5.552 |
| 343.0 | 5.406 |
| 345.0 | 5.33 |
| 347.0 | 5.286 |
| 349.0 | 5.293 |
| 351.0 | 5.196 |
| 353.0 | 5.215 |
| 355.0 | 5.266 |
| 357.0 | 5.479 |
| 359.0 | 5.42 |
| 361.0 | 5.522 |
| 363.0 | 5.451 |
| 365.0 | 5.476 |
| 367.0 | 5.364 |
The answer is 0.06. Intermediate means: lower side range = 6.14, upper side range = 4.98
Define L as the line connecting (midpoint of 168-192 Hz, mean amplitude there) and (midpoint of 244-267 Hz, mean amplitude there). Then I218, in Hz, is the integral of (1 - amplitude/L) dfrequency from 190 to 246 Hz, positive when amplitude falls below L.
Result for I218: -2.4 Hz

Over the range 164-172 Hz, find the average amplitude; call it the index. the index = 5.37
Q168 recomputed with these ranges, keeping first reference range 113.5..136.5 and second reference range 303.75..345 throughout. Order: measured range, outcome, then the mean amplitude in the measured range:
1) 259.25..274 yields 0.02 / 5.08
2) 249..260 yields 0.06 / 4.96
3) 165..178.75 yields 0.06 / 5.37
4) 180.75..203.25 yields 0.00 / 5.56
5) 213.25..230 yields -0.01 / 5.46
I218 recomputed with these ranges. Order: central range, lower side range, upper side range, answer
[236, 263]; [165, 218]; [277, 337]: 0.5 Hz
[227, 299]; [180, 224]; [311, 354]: 1.7 Hz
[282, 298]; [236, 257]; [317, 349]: -0.1 Hz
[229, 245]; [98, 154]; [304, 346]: 0.3 Hz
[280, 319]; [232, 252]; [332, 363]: 2.5 Hz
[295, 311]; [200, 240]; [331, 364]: 1.2 Hz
